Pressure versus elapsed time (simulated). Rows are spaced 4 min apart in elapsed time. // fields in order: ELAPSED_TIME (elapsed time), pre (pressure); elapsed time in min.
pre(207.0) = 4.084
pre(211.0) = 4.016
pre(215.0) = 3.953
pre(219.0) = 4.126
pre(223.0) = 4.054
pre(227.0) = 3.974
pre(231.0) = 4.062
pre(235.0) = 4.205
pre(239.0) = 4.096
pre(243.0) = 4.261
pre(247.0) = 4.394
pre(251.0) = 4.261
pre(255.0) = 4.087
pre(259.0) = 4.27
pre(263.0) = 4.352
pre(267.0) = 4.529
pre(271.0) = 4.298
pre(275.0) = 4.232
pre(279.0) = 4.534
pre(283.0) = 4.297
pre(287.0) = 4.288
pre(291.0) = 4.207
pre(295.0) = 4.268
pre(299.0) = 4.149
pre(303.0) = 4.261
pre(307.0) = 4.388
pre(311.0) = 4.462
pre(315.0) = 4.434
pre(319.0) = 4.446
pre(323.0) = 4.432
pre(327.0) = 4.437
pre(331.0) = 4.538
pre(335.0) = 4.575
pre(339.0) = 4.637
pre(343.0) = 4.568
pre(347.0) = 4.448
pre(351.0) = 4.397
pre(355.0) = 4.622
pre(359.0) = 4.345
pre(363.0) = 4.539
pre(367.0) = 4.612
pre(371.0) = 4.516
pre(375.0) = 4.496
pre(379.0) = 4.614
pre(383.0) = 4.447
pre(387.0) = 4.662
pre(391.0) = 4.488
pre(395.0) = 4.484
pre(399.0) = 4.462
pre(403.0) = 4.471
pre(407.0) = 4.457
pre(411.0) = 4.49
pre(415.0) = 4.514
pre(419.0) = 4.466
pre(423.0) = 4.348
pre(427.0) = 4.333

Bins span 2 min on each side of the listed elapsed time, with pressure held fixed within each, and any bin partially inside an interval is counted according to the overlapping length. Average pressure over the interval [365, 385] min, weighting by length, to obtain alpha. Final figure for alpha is 4.54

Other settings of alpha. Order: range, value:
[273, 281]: 4.38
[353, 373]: 4.53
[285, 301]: 4.23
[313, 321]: 4.44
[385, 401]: 4.52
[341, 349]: 4.51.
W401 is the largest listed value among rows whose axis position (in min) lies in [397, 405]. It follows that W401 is 4.471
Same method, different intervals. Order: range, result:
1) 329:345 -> 4.637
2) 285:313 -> 4.462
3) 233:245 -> 4.261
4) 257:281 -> 4.534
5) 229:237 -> 4.205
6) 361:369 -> 4.612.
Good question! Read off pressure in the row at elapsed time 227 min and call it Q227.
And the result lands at 3.974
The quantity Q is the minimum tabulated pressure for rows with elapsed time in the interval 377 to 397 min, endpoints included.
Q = 4.447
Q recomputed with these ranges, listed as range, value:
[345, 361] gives 4.345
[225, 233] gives 3.974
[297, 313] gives 4.149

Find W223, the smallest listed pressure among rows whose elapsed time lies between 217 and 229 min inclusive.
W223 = 3.974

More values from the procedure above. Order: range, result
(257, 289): 4.232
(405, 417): 4.457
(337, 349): 4.448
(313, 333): 4.432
